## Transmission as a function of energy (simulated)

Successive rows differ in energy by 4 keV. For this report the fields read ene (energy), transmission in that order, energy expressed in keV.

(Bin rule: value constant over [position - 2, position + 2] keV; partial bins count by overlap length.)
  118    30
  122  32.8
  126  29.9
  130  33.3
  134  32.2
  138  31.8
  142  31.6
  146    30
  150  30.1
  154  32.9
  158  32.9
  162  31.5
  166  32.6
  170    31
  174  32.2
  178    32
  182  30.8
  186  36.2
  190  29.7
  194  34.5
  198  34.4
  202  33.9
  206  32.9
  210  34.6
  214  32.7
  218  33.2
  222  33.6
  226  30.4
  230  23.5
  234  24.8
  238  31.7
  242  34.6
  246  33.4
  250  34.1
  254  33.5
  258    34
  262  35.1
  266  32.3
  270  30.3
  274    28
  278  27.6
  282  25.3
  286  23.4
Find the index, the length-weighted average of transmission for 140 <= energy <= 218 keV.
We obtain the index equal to 32.5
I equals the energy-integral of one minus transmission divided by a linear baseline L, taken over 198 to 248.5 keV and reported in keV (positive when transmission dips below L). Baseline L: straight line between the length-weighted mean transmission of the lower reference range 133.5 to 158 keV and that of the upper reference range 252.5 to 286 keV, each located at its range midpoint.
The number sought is -1.6 keV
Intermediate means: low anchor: 31.5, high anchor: 30.3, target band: 31.7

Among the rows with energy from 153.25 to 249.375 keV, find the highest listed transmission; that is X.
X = 36.2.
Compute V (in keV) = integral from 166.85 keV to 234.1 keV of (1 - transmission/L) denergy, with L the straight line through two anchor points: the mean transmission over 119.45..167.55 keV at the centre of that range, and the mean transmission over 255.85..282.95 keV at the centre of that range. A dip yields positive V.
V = -1.6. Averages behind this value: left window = 31.8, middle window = 32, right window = 30.6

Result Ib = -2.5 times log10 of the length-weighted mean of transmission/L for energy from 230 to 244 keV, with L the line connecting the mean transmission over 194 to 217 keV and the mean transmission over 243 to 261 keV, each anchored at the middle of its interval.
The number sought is 0.15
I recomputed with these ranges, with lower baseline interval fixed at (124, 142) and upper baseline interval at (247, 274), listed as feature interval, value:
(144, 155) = 0.4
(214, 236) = 2.1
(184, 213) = -1.2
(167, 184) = 0.3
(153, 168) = -0.2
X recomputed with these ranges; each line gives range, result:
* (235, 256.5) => 34.6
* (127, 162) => 33.3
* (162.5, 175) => 32.6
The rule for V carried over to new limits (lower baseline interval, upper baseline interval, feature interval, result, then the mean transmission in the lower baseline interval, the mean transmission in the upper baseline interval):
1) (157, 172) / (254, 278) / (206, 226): -0.8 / 31.9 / 31.7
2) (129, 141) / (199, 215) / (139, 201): 1.4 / 32.3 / 33.6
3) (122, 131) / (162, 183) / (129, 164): -0.1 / 31.7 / 31.7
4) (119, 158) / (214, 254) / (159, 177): -0.2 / 31.6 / 31.2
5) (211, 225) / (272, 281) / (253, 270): -2.6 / 33.1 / 27.5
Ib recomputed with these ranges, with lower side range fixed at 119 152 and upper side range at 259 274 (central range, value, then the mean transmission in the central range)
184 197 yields -0.062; 33.5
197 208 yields -0.064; 33.7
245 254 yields -0.058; 33.7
